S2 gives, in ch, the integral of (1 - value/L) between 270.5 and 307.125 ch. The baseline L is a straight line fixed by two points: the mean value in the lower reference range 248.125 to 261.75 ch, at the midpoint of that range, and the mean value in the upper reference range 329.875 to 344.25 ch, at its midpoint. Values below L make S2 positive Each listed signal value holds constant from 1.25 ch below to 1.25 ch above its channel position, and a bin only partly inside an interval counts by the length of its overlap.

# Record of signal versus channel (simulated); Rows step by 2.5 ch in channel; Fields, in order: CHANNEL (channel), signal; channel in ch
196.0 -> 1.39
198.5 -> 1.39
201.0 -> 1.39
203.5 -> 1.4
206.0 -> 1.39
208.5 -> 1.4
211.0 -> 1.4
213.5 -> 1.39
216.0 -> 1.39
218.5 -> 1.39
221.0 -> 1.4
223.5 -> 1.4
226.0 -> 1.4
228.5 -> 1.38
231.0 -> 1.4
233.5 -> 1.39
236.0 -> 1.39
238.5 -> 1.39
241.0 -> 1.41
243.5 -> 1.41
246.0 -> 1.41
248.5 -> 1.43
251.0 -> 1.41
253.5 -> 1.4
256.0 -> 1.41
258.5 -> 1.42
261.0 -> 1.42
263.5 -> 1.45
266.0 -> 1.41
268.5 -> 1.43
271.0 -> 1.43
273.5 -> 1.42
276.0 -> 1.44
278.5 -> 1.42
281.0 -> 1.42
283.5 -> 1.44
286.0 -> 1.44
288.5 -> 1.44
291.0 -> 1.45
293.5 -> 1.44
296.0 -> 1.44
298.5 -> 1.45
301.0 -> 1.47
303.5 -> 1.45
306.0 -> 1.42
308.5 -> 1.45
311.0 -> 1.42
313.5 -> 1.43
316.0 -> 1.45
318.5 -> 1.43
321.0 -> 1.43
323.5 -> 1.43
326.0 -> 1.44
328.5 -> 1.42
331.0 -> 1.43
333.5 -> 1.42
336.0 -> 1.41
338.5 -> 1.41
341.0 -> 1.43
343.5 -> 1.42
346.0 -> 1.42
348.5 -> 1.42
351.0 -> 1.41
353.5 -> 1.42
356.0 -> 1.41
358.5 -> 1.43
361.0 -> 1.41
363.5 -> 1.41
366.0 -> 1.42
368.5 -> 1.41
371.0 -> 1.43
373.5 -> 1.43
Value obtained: -0.6 ch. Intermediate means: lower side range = 1.41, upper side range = 1.42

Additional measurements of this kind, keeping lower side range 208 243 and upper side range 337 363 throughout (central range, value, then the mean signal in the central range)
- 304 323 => -0.3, 1.43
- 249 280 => -0.4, 1.42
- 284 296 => -0.3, 1.44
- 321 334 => -0.1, 1.43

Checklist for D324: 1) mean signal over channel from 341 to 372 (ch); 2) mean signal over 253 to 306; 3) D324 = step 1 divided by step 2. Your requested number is 1.0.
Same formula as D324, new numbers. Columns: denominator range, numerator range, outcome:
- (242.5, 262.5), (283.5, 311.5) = 1.02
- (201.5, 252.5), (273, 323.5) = 1.03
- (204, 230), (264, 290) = 1.03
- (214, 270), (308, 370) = 1.01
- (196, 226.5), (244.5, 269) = 1.02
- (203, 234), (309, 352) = 1.02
